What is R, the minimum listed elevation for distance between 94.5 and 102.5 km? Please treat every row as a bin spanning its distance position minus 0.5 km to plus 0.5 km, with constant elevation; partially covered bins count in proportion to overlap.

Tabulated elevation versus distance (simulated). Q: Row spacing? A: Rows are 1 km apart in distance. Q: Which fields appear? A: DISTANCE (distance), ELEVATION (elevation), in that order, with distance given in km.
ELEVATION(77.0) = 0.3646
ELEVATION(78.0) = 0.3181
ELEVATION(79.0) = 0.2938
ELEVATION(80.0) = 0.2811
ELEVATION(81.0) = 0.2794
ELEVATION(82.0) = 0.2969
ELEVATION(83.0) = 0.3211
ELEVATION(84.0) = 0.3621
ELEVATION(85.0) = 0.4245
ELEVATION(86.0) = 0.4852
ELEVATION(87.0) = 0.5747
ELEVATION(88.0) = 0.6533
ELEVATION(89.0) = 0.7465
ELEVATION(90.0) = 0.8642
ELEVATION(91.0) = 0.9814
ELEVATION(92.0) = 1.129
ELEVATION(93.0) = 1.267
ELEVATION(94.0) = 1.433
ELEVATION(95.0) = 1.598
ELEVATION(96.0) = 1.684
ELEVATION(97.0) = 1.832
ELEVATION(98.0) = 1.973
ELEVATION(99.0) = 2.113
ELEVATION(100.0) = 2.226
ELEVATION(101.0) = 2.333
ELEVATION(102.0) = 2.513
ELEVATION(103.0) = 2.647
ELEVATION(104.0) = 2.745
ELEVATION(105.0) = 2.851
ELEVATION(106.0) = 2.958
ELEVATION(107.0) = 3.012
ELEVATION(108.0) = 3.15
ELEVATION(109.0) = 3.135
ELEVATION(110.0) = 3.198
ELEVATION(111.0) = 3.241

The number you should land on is 1.598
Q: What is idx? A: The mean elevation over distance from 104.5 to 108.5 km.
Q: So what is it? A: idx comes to 2.99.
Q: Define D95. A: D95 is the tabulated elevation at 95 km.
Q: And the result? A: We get 1.598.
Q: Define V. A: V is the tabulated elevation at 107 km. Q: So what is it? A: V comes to 3.012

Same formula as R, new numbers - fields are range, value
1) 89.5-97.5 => 0.8642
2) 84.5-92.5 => 0.4245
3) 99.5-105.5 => 2.226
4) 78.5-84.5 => 0.2794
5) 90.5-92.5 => 0.9814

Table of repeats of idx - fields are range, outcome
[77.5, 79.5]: 0.306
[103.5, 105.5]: 2.8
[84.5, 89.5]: 0.577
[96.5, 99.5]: 1.97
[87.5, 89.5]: 0.7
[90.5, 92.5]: 1.06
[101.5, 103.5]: 2.58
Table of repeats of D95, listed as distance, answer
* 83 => 0.3211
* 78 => 0.3181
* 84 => 0.3621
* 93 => 1.267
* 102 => 2.513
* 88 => 0.6533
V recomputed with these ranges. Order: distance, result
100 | 2.226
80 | 0.2811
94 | 1.433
